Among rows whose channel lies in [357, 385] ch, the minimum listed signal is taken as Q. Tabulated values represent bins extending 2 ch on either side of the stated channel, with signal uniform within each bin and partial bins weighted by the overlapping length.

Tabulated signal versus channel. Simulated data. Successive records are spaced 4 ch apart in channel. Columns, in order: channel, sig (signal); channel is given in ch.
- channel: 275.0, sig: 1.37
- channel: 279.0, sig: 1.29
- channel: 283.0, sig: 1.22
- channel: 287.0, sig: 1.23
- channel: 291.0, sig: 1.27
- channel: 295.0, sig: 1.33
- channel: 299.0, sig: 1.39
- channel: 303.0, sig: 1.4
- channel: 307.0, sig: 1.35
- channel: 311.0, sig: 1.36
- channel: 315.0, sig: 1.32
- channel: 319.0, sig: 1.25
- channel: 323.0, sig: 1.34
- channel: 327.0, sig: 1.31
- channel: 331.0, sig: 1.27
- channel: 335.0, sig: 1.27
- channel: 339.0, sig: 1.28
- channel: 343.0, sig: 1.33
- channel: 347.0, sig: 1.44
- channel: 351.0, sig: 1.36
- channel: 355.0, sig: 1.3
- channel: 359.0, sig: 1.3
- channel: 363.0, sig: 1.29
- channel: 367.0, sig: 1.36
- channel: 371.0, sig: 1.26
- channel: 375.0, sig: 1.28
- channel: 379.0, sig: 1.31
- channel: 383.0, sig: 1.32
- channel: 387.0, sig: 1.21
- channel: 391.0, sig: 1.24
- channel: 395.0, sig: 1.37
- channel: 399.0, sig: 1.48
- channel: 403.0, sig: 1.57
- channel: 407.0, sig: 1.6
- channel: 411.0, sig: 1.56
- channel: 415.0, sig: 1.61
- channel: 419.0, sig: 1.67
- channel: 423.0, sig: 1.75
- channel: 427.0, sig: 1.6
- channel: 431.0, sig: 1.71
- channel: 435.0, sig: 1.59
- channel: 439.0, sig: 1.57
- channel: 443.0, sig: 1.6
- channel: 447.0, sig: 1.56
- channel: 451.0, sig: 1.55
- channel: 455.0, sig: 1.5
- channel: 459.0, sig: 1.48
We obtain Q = 1.26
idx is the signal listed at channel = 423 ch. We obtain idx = 1.75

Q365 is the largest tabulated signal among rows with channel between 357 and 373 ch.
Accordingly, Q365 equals 1.36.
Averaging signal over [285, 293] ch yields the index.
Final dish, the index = 1.25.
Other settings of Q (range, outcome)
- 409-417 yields 1.56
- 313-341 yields 1.25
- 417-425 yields 1.67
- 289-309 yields 1.27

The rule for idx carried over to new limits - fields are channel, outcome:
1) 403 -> 1.57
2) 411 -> 1.56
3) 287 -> 1.23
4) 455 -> 1.5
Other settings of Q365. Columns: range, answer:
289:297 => 1.33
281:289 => 1.23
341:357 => 1.44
